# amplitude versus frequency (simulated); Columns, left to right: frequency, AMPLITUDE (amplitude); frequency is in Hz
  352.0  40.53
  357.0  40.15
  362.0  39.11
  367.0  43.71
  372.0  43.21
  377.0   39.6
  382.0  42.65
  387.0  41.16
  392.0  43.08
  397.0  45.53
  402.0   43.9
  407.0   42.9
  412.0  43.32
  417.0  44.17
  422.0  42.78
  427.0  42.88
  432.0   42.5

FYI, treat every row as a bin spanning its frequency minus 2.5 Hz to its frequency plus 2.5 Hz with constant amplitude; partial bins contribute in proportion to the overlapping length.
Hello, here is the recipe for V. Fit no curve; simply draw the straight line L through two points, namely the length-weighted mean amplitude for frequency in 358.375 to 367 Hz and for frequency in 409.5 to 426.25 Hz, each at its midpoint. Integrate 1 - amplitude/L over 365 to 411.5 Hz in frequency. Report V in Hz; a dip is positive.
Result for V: -1.1 Hz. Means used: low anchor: 40.6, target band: 42.9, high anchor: 43.4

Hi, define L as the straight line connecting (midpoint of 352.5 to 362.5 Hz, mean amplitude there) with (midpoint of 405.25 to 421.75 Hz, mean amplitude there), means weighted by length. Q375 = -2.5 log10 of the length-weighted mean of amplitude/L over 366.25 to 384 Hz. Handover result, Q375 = -0.030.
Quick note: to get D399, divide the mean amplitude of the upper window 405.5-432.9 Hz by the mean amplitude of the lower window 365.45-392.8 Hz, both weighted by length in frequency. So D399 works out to 1.02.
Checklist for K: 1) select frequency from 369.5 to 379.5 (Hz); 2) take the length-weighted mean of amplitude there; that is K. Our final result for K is 41.4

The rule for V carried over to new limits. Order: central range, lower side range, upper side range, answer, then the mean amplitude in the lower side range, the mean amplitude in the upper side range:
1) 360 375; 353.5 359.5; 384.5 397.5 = -0.35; 40.2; 42.9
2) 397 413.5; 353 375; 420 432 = -0.54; 41.4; 42.8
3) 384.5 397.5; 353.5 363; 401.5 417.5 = -0.23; 39.8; 43.5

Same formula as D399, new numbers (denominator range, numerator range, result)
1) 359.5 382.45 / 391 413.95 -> 1.05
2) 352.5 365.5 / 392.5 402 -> 1.11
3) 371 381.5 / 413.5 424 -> 1.05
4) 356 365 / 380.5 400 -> 1.08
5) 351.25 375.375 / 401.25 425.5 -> 1.05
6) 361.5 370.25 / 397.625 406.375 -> 1.05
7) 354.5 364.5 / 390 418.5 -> 1.11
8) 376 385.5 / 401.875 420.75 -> 1.05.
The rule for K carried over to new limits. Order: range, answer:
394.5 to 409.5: 44.1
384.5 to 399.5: 43.3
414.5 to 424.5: 43.5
